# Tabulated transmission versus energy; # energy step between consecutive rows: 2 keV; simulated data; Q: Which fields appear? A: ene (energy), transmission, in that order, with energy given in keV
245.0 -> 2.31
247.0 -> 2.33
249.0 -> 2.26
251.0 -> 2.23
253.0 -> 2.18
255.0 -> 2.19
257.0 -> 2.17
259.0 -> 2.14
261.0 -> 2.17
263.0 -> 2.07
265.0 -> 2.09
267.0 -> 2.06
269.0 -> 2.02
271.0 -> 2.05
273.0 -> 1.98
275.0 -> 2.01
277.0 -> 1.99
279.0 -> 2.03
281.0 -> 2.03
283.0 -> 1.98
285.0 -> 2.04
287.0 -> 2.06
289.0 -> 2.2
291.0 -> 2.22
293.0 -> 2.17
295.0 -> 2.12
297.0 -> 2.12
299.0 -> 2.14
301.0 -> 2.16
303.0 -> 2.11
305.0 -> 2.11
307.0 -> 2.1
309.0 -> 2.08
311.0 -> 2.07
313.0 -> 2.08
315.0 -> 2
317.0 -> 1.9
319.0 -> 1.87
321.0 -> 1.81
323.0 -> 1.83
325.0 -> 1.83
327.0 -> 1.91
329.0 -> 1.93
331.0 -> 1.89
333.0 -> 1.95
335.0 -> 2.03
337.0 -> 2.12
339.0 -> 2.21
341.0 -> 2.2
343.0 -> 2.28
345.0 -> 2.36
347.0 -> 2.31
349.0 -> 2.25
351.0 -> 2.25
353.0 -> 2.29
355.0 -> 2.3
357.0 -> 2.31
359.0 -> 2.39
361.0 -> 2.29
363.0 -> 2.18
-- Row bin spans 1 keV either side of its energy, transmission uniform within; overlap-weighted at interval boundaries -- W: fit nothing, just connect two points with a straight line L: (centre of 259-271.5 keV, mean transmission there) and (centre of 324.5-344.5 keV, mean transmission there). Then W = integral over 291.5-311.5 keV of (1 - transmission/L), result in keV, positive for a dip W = -0.6 keV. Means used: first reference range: 2.08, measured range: 2.12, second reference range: 2.05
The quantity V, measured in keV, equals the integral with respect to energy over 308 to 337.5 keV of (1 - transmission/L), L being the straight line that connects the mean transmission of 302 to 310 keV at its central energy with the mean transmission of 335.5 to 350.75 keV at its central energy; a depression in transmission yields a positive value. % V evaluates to 2.9 keV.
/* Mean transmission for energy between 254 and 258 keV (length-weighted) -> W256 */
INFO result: 2.18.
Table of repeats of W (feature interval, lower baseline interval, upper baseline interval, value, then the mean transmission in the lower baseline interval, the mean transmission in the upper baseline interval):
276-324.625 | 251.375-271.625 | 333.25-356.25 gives 2.7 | 2.12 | 2.23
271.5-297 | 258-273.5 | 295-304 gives 0.4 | 2.08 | 2.13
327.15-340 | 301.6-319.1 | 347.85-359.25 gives 1.0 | 2.05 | 2.29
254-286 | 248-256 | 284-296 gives 1.7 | 2.21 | 2.13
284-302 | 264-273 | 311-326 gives -1.4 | 2.05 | 1.91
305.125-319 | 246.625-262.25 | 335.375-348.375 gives 1.2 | 2.2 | 2.24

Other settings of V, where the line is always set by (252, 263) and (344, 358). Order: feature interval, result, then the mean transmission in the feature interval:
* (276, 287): 0.9 keV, 2.02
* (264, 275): 0.7 keV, 2.04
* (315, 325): 1.7 keV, 1.86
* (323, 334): 1.8 keV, 1.9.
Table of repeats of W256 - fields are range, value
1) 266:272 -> 2.04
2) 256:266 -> 2.13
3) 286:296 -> 2.15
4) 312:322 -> 1.93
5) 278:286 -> 2.02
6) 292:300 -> 2.14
